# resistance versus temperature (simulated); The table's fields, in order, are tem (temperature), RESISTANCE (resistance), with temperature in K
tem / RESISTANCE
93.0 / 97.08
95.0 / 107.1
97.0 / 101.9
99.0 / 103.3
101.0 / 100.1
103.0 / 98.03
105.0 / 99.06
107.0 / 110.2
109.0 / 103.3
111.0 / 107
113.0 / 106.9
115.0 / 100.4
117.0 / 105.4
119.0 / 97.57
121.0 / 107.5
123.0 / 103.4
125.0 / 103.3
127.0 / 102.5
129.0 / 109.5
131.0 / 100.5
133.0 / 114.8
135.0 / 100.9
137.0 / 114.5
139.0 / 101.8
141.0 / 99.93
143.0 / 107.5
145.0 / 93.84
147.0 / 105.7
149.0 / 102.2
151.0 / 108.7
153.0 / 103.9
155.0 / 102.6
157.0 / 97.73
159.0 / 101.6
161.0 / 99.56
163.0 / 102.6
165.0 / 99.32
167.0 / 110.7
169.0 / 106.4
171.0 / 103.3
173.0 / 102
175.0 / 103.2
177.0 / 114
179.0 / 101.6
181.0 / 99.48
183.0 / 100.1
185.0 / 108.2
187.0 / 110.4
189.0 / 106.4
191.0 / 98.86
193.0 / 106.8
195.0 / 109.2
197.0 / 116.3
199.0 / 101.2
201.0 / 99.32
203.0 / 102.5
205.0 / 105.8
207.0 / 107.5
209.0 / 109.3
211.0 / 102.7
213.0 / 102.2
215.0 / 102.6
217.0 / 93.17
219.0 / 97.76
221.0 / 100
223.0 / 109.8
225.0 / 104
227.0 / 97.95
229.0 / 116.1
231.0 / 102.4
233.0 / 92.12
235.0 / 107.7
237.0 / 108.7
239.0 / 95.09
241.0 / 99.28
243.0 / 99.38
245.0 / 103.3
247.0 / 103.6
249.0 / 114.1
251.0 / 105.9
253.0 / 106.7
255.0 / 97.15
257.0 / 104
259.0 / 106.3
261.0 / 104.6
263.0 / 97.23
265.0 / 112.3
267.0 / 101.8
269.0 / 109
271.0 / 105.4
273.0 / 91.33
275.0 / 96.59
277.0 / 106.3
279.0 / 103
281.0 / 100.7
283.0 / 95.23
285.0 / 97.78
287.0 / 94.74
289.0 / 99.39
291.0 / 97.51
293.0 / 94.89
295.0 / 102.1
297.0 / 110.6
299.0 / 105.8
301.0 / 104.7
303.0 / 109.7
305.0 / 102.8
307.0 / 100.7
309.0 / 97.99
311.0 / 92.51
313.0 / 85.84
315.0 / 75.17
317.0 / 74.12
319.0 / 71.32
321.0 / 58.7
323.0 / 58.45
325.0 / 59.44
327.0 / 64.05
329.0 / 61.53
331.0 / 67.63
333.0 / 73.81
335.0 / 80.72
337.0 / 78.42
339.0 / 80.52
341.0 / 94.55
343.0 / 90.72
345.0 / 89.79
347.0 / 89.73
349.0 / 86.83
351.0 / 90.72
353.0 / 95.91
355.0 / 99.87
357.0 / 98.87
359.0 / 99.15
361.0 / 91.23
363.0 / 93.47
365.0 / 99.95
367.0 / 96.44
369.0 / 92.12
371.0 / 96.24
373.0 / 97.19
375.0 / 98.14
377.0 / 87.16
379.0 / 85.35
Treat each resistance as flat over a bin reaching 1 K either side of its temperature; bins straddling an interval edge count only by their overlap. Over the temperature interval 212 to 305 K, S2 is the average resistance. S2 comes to 102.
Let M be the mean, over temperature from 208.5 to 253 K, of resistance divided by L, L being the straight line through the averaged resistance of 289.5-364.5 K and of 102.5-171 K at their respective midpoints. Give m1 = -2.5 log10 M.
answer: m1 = -0.08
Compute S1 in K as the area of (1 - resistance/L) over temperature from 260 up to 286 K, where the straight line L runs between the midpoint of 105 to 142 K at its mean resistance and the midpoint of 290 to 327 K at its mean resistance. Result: -2.9 K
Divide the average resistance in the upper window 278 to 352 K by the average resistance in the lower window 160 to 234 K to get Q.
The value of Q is 0.8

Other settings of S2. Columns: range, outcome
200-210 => 105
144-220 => 104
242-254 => 105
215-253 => 103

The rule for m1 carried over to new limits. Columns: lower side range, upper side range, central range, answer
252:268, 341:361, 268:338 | 0.11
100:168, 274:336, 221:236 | -0.10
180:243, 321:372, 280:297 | -0.07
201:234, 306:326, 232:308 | -0.15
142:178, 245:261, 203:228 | 0.02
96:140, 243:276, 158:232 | 0.00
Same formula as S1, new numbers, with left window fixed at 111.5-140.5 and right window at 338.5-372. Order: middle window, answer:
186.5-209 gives -1.0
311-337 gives 6.7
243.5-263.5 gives -1.2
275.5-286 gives -0.3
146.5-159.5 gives 0.0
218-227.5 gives -0.2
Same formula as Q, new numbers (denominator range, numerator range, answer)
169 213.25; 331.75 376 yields 0.87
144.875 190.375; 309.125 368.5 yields 0.80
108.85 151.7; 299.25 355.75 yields 0.80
